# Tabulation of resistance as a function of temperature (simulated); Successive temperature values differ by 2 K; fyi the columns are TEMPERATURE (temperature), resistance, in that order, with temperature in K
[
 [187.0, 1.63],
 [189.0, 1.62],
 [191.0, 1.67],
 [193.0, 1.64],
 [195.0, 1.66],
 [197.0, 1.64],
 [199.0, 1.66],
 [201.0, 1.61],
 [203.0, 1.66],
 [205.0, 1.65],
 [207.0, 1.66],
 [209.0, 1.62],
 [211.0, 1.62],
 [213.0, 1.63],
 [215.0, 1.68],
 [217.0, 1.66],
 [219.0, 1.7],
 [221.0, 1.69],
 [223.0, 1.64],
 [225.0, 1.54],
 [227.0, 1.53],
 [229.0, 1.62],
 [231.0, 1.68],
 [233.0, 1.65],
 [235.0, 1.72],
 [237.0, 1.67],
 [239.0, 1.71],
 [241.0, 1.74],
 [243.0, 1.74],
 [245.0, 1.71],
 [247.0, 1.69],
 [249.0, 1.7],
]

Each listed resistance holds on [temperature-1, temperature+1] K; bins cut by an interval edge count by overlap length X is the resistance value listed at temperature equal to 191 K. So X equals 1.67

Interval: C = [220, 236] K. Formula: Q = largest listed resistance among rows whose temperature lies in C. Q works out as 1.72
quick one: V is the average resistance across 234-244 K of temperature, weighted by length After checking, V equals 1.72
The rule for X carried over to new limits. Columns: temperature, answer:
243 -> 1.74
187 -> 1.63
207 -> 1.66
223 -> 1.64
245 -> 1.71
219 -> 1.7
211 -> 1.62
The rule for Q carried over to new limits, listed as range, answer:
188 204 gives 1.67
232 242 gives 1.74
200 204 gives 1.66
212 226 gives 1.7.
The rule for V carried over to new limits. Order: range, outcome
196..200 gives 1.65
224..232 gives 1.59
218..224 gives 1.68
